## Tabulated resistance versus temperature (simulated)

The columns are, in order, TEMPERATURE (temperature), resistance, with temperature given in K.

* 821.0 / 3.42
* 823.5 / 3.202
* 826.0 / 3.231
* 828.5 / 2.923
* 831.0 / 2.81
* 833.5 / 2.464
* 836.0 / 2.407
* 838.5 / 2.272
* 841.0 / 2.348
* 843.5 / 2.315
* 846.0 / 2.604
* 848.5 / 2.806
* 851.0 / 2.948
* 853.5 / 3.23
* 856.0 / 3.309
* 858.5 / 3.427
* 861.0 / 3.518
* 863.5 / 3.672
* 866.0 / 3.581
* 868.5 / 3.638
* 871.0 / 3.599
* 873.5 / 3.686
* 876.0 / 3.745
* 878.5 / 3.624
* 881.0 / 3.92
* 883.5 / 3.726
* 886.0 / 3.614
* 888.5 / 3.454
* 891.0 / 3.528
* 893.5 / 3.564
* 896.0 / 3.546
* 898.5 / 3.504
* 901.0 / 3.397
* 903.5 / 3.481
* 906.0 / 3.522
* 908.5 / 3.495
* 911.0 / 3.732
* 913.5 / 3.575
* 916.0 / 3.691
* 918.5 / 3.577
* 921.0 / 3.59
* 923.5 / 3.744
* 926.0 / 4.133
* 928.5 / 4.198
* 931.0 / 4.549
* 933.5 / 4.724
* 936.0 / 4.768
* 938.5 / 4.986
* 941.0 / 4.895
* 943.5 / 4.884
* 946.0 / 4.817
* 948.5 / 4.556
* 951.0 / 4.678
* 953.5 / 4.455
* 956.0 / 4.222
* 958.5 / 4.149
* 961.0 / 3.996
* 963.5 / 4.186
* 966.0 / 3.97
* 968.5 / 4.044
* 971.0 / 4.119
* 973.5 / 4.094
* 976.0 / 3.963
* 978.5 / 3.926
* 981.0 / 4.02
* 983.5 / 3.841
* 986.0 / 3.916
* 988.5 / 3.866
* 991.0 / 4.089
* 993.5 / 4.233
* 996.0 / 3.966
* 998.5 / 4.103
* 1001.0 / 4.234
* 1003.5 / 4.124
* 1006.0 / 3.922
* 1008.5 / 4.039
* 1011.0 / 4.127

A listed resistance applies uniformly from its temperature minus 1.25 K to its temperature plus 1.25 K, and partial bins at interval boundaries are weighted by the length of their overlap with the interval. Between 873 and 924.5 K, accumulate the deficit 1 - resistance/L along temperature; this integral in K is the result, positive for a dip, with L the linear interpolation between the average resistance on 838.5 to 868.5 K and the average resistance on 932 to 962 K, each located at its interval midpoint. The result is 2.49 K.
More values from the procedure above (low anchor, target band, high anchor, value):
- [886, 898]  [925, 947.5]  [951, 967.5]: -3.9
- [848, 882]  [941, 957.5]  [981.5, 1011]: -3.3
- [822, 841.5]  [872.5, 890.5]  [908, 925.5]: -2.2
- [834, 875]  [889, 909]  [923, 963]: 1.5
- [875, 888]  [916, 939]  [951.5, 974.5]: -1.3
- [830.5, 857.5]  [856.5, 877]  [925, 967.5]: -3.4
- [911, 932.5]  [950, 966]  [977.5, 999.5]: -1.2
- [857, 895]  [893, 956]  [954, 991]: -4.2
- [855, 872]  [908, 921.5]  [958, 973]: 0.7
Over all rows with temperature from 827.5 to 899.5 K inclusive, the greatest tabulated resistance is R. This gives 3.92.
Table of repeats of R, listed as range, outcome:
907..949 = 4.986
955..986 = 4.222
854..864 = 3.672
